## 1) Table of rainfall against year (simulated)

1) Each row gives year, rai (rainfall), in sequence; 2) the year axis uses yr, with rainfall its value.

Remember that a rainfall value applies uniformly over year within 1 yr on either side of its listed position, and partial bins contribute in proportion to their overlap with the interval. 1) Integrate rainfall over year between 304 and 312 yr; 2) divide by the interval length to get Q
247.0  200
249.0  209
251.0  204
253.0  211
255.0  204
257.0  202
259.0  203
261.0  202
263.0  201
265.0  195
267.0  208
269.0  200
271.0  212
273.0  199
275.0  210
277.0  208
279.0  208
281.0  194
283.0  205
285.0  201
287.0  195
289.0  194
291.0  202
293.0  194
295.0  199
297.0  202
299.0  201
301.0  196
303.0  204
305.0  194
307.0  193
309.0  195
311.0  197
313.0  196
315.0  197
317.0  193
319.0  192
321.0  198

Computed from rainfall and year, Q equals 195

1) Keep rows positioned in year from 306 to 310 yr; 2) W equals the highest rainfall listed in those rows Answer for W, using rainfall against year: 195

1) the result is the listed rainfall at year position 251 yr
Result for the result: 204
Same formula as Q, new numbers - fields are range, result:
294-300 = 201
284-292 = 198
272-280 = 206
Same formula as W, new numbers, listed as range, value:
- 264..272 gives 212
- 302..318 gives 204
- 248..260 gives 211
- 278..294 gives 208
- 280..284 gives 205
